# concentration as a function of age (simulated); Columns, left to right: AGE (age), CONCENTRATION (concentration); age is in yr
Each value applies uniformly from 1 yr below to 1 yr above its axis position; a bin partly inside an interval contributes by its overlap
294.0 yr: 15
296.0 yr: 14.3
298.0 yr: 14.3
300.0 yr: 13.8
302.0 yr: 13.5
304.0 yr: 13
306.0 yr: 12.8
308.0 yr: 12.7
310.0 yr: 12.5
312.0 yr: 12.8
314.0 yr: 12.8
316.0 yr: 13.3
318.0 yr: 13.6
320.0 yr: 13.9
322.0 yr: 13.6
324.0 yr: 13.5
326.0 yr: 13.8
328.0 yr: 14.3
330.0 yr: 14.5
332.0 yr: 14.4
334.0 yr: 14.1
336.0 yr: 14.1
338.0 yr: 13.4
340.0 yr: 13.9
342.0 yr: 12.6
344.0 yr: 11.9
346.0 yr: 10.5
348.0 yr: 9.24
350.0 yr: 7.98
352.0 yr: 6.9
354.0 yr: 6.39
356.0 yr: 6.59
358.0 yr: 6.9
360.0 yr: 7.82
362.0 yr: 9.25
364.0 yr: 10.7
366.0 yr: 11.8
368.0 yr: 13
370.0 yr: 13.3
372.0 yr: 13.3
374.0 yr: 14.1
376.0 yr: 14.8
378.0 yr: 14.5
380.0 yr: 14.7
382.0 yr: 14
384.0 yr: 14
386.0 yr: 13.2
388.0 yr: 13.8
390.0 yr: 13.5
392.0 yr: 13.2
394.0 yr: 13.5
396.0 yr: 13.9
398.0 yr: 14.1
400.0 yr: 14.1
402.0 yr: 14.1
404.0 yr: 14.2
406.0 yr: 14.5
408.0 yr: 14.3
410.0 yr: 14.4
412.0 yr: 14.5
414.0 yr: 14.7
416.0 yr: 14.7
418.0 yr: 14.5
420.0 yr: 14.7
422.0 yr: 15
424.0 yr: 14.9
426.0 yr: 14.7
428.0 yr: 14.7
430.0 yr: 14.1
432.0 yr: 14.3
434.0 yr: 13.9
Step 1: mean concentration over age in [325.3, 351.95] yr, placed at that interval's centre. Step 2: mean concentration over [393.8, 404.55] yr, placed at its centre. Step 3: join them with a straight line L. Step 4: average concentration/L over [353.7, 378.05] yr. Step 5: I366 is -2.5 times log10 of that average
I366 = 0.203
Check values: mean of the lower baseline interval 12.5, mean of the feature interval 11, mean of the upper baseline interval 14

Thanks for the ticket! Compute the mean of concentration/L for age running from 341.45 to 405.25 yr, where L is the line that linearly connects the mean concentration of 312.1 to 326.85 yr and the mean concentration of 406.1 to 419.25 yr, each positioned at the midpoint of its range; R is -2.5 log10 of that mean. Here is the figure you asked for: 0.18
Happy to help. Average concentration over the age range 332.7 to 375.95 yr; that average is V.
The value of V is 11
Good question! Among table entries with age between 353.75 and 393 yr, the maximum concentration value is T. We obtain 14.8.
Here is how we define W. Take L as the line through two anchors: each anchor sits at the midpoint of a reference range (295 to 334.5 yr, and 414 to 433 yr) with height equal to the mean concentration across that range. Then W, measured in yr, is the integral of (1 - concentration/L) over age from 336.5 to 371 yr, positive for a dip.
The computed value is 9.3 yr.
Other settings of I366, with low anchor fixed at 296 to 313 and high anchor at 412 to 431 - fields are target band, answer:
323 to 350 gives 0.06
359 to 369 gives 0.31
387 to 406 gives 0.04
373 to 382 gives -0.03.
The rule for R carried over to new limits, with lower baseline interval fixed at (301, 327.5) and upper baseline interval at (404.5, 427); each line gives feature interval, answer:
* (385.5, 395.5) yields 0.06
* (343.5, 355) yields 0.50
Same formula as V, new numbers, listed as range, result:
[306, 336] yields 13.6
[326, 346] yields 13.5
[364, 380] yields 13.4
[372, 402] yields 13.9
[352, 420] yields 12.8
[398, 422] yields 14.4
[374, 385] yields 14.4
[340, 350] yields 11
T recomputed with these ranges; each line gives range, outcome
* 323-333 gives 14.5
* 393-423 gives 15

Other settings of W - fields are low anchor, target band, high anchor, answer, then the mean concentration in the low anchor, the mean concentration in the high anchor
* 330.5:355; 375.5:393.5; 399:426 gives -1.0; 11.3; 14.5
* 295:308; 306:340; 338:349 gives -2.6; 13.5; 11.8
